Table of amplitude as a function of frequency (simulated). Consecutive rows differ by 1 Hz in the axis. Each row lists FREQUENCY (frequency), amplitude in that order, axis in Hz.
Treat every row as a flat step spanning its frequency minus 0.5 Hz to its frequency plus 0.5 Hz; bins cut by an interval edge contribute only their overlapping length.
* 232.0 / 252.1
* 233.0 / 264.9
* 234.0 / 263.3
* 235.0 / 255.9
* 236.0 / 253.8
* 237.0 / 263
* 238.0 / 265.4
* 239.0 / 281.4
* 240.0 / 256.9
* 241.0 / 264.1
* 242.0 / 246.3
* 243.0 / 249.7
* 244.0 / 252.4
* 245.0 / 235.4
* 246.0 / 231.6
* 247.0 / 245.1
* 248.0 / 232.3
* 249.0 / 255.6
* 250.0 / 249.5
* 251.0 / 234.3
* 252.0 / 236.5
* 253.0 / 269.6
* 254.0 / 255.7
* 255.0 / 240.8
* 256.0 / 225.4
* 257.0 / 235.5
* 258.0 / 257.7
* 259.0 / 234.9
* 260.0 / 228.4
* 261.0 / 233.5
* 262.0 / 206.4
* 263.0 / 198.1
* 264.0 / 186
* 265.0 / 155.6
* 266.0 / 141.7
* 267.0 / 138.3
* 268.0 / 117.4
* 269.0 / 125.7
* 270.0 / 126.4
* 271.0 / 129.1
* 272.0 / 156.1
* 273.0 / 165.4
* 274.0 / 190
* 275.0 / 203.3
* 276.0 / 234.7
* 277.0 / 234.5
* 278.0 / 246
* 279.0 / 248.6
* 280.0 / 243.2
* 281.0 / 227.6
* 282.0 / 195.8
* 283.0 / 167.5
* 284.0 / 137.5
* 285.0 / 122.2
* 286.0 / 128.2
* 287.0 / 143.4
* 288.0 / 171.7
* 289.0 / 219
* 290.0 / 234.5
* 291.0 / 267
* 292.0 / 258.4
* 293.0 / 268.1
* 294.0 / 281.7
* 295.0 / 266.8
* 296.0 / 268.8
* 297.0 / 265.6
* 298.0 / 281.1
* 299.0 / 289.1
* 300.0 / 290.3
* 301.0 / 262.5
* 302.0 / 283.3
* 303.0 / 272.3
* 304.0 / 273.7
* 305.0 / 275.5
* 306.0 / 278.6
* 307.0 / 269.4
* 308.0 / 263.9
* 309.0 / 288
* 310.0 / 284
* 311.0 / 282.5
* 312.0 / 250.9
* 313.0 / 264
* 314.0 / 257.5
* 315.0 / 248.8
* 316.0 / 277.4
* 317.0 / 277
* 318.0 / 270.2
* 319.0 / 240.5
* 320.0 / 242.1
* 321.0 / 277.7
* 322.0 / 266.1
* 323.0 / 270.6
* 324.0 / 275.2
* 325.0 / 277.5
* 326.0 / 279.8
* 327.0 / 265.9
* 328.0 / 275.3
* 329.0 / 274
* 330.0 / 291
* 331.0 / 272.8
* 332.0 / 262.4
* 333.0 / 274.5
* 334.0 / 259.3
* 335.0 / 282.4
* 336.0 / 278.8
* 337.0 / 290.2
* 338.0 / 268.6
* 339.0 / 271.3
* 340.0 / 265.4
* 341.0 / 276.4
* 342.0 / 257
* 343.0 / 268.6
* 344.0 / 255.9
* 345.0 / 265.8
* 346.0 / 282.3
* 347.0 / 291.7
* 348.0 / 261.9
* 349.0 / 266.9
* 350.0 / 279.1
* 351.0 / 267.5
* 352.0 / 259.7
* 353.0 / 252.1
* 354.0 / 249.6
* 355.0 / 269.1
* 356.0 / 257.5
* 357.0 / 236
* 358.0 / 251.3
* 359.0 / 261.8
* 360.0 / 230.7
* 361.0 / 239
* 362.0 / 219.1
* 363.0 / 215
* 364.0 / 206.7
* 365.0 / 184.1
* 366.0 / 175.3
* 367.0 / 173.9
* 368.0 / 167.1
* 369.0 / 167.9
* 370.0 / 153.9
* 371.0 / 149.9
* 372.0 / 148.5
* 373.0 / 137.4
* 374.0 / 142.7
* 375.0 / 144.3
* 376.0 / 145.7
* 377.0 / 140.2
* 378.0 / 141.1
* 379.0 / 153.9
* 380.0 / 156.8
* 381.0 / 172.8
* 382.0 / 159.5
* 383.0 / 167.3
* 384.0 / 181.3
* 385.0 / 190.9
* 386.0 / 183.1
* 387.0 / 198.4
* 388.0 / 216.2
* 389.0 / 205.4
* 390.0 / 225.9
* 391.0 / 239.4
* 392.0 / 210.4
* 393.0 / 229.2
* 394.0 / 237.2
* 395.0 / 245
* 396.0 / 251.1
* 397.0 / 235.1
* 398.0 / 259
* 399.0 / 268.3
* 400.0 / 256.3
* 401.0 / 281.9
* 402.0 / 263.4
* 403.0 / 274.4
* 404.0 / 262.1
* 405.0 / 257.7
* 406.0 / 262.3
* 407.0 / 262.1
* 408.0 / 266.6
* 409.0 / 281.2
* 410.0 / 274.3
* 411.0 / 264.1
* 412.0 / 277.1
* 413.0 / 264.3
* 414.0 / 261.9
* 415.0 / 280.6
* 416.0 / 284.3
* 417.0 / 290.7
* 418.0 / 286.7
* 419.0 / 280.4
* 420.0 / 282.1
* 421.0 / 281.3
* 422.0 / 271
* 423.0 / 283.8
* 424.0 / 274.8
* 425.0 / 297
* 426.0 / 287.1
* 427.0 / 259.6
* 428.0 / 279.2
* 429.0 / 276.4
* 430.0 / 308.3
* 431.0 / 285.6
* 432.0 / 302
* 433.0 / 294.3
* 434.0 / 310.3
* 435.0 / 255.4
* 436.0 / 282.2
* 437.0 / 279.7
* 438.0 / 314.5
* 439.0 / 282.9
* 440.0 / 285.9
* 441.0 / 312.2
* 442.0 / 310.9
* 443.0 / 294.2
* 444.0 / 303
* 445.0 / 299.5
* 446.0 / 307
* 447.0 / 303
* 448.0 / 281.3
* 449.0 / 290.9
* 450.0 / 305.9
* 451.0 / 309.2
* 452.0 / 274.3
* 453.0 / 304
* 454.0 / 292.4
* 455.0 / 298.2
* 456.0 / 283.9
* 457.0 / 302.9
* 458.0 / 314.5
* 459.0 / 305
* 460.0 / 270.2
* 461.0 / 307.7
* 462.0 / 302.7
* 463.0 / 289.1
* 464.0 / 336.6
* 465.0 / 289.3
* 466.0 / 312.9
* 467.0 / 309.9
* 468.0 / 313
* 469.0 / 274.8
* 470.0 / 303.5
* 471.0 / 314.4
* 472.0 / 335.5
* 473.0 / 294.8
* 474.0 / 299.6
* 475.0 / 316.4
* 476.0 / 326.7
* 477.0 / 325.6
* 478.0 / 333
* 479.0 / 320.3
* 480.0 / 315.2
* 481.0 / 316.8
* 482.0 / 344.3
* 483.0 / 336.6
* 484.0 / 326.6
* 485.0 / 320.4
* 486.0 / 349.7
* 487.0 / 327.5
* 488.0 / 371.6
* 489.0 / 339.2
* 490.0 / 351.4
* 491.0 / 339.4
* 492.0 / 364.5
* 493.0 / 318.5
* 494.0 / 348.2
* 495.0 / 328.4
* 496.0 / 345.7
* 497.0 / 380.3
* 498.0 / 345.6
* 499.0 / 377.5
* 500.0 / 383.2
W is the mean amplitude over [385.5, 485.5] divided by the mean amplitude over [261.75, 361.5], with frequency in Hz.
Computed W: 1.2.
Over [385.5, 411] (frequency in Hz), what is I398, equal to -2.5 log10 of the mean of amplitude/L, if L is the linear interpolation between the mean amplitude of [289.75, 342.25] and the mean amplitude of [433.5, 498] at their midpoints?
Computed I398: 0.193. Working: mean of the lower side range 271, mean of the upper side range 313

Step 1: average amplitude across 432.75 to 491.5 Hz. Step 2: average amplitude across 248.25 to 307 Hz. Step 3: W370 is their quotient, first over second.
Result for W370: 1.40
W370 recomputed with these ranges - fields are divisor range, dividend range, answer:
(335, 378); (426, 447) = 1.29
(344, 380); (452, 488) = 1.48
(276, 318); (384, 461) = 1.11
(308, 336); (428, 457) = 1.09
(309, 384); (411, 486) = 1.26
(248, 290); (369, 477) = 1.32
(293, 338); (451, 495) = 1.16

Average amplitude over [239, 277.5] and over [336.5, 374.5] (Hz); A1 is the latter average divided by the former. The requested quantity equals 1.09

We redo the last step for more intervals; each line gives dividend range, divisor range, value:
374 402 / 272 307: 0.88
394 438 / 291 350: 1.01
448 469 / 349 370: 1.32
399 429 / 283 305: 1.16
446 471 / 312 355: 1.11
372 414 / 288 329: 0.82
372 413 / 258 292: 1.15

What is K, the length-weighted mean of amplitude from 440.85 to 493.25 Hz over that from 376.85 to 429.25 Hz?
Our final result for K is 1.3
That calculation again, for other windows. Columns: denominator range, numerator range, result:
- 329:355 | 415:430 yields 1.04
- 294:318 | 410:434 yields 1.03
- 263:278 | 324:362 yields 1.58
